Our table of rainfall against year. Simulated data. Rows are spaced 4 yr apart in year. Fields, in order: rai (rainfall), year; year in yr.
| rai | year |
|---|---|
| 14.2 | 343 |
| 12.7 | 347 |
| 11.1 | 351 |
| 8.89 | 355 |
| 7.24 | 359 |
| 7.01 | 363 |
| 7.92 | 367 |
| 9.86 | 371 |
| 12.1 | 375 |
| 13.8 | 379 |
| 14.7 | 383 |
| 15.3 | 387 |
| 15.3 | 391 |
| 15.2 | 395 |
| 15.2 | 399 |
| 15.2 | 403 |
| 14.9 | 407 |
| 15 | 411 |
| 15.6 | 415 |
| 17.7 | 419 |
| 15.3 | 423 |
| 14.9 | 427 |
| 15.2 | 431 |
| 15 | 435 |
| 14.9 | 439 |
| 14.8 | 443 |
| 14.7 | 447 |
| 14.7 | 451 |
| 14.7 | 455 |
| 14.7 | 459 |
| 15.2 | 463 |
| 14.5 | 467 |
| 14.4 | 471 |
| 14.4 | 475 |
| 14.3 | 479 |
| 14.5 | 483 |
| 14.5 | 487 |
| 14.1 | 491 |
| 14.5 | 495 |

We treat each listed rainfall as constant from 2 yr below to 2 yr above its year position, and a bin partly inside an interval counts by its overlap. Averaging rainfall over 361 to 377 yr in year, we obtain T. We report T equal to 9.22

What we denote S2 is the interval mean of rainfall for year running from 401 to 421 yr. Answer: 15.7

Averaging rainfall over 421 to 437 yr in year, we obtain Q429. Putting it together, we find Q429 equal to 15.1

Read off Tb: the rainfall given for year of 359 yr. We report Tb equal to 7.24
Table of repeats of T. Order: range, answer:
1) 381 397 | 15.1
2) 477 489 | 14.4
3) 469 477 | 14.4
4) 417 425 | 16.5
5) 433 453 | 14.8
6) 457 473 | 14.7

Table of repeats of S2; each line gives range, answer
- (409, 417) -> 15.3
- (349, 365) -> 8.56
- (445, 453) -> 14.7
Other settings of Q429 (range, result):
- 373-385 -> 13.5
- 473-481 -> 14.4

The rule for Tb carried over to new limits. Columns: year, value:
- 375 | 12.1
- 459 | 14.7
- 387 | 15.3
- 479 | 14.3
